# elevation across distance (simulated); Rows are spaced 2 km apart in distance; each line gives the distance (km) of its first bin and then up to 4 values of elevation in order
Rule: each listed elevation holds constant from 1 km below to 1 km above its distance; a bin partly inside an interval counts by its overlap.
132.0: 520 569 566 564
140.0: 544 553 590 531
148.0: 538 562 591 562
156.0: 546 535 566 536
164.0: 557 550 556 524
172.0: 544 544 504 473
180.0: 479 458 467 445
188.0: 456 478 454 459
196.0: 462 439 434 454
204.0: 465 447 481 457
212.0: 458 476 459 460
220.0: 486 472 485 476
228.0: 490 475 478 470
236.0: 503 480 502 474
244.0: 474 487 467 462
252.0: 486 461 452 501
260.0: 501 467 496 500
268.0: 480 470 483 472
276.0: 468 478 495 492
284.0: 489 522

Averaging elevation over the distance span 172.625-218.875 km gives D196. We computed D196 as 466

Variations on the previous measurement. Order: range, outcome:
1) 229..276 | 480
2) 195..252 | 471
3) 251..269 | 483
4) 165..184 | 512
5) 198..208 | 452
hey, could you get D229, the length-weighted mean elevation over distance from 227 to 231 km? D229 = 482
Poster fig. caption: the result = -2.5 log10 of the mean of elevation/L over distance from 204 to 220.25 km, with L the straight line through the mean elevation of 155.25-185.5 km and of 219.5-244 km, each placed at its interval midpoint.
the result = 0.068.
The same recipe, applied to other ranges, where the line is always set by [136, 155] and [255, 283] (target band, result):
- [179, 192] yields 0.16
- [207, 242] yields 0.07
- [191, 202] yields 0.17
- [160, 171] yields 0.00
